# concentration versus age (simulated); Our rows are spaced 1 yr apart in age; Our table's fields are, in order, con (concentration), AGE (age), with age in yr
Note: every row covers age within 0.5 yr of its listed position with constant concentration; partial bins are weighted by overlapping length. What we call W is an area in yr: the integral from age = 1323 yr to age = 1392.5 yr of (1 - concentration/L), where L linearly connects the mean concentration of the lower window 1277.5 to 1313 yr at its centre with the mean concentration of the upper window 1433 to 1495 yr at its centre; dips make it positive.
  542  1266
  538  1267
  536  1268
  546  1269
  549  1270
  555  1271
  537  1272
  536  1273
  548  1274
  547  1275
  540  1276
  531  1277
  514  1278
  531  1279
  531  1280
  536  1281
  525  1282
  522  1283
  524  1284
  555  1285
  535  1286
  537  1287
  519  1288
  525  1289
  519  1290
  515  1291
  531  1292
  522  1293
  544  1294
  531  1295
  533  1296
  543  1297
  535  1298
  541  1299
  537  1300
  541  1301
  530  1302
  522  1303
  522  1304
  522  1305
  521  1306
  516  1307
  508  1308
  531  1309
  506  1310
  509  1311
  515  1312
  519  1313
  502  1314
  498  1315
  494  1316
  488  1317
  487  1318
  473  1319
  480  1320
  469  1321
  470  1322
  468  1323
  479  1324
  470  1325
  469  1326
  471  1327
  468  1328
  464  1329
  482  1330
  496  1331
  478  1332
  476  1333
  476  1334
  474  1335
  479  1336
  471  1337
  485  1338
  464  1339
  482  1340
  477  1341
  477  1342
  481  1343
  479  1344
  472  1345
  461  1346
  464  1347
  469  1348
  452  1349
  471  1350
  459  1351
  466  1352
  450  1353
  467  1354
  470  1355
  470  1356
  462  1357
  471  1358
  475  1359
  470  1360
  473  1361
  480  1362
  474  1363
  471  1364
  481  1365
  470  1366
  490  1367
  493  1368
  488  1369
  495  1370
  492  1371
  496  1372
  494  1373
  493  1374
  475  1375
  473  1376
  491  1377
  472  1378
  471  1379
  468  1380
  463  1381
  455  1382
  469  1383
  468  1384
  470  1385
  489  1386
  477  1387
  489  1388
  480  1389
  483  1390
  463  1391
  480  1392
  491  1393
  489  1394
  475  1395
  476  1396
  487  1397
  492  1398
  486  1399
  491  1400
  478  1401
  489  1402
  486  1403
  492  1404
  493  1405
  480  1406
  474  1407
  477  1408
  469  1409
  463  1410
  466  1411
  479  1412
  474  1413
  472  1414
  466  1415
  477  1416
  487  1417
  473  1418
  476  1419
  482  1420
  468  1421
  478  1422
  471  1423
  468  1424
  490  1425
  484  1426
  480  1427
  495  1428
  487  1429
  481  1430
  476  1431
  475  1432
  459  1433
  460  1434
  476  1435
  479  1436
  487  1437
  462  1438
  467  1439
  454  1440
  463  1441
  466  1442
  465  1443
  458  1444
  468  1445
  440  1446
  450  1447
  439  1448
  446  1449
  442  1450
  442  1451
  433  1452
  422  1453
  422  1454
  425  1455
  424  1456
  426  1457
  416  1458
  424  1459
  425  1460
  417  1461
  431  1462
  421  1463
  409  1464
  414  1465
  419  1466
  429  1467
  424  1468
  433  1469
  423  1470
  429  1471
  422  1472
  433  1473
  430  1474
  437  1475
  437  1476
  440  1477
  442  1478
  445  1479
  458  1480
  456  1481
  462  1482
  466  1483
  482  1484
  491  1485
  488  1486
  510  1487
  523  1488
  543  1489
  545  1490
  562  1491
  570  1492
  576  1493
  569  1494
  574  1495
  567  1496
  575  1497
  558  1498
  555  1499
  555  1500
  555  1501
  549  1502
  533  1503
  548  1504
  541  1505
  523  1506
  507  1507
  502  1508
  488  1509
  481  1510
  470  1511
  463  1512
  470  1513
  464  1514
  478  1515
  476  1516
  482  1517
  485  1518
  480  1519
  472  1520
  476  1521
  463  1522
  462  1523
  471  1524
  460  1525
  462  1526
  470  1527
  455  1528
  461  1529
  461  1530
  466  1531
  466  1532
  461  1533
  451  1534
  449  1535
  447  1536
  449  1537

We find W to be 3.7 yr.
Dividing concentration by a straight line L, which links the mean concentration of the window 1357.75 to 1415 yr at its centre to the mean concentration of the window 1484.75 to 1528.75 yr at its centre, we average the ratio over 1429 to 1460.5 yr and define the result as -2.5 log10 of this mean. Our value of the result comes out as 0.098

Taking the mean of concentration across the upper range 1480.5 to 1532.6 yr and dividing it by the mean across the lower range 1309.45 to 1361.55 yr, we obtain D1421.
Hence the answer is 1.05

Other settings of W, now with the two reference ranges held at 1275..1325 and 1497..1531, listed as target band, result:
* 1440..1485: 5.51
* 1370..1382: 0.68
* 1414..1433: 0.98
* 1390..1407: 0.76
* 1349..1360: 0.98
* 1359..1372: 0.72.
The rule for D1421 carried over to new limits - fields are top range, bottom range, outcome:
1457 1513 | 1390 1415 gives 1.01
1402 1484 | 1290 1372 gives 0.93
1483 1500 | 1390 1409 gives 1.12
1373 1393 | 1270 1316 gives 0.90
